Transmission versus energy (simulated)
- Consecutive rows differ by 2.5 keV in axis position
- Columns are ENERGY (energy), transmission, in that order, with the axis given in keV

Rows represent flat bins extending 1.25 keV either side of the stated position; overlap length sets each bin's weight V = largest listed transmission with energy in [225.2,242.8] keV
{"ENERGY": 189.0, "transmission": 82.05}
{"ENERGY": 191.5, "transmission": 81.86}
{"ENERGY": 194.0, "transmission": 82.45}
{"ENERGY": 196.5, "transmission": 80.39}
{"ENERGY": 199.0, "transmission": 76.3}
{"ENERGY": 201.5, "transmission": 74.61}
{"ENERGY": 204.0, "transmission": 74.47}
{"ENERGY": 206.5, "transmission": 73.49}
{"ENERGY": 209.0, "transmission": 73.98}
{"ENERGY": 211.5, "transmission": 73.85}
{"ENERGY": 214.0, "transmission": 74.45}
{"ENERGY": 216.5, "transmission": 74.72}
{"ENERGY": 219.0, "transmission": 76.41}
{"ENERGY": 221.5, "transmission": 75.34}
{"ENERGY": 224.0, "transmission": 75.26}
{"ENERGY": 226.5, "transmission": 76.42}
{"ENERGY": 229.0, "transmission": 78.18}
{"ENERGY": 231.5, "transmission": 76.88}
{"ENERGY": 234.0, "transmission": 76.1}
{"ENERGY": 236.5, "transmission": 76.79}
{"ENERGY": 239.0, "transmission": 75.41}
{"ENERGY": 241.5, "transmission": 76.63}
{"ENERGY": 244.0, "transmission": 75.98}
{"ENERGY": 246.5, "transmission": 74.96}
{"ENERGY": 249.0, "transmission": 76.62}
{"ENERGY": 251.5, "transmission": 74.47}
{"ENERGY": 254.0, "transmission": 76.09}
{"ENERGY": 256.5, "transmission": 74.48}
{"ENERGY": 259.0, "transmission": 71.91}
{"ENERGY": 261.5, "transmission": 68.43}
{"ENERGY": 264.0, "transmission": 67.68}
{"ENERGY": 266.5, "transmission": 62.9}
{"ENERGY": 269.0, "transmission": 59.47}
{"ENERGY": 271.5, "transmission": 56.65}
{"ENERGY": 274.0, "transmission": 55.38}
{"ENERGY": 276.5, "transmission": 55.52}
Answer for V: 78.18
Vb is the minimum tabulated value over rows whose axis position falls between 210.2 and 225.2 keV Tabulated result 73.85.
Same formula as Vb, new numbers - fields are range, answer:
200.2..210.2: 73.49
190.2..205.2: 74.47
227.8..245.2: 75.41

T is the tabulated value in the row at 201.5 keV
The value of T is 74.61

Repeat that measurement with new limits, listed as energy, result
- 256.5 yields 74.48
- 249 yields 76.62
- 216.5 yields 74.72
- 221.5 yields 75.34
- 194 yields 82.45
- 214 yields 74.45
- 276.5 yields 55.52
